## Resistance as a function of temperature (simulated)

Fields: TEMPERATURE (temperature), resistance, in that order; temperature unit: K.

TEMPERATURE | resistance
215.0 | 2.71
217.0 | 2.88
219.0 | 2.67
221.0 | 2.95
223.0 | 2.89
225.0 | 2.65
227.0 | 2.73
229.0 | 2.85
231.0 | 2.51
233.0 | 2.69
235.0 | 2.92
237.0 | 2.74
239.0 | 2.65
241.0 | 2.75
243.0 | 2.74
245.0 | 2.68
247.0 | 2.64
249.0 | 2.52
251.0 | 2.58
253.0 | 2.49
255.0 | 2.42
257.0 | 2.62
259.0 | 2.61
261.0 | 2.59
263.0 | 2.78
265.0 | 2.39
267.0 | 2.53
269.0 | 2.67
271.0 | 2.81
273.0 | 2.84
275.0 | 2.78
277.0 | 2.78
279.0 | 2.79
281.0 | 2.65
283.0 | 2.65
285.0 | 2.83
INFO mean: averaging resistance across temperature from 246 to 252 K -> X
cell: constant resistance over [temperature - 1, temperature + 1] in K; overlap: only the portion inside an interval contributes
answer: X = 2.58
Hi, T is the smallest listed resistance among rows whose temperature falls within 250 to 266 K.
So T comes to 2.39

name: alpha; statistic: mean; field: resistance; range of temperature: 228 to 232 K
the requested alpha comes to 2.68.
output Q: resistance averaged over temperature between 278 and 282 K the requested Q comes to 2.72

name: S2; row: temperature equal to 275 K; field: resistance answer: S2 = 2.78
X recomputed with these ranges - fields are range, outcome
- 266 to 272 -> 2.67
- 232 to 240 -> 2.75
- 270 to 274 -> 2.83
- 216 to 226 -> 2.81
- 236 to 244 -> 2.72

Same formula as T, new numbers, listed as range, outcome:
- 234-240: 2.65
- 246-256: 2.42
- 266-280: 2.53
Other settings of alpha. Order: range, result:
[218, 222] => 2.81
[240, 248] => 2.7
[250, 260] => 2.54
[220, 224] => 2.92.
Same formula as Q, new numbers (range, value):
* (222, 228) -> 2.76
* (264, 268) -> 2.46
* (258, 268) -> 2.58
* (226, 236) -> 2.74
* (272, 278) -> 2.8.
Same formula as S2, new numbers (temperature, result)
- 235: 2.92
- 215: 2.71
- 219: 2.67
